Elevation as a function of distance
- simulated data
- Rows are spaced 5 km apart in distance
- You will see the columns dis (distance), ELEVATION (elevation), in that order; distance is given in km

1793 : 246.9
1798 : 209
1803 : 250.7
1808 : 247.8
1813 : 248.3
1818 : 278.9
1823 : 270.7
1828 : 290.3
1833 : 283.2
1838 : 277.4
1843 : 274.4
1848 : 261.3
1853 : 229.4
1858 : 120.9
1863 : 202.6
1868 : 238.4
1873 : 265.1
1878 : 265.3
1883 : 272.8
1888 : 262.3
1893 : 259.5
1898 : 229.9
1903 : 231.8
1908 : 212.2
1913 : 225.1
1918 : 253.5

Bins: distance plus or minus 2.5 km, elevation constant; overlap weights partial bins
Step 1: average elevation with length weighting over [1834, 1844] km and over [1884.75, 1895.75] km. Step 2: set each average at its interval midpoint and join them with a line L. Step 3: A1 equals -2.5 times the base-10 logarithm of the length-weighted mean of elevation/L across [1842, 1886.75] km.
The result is 0.14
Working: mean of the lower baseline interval 277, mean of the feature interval 236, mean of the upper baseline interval 261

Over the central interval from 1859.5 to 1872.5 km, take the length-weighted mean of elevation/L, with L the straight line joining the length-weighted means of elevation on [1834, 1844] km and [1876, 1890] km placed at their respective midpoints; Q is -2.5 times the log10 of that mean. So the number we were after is 0.227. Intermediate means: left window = 277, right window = 267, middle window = 220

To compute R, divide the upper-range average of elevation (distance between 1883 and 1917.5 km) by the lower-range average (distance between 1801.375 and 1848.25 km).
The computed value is 0.9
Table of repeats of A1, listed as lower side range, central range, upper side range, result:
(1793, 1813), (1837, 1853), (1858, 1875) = -0.174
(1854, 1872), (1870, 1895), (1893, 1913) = -0.237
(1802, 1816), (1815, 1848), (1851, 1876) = -0.184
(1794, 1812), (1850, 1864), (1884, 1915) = 0.274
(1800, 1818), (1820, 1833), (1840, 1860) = -0.169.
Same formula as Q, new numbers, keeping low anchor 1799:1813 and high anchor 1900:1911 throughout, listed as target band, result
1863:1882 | -0.094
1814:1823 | -0.125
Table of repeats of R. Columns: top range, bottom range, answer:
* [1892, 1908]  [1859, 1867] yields 1.21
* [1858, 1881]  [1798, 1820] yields 0.92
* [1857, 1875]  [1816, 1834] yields 0.76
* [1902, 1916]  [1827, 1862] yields 0.91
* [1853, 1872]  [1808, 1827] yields 0.75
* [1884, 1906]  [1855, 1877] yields 1.17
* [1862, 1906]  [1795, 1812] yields 1.05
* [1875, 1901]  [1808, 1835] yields 0.95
